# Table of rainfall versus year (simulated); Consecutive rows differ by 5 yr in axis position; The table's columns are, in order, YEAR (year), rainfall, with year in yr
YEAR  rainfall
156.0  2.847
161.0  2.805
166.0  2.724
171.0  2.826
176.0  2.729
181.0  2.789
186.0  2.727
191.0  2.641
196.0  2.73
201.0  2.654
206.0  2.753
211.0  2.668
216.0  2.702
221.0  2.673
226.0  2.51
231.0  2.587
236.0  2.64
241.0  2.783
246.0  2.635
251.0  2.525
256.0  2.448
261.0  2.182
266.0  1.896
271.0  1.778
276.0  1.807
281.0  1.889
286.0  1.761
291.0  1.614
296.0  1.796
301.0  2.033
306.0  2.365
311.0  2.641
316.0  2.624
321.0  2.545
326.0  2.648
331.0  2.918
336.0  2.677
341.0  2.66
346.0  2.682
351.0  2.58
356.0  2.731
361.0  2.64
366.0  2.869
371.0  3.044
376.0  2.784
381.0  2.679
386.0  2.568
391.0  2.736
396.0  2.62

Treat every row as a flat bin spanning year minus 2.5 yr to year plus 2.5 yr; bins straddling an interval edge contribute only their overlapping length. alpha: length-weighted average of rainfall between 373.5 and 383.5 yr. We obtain 2.73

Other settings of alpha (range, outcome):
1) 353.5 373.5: 2.82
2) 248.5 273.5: 2.17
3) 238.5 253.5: 2.65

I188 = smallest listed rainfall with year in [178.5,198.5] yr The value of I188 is 2.641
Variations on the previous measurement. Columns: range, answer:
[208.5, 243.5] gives 2.51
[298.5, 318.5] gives 2.033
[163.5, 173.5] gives 2.724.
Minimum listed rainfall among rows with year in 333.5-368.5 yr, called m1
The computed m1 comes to 2.58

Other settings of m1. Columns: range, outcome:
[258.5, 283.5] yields 1.778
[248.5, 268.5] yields 1.896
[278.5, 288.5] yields 1.761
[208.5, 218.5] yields 2.668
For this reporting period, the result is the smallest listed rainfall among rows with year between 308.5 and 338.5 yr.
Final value 2.545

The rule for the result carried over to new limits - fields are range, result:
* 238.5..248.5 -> 2.635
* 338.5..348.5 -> 2.66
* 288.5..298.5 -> 1.614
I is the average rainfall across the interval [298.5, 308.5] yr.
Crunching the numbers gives 2.2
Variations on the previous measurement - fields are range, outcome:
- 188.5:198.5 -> 2.69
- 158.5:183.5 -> 2.77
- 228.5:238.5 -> 2.61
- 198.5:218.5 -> 2.69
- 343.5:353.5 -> 2.63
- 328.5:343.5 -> 2.75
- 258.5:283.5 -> 1.91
